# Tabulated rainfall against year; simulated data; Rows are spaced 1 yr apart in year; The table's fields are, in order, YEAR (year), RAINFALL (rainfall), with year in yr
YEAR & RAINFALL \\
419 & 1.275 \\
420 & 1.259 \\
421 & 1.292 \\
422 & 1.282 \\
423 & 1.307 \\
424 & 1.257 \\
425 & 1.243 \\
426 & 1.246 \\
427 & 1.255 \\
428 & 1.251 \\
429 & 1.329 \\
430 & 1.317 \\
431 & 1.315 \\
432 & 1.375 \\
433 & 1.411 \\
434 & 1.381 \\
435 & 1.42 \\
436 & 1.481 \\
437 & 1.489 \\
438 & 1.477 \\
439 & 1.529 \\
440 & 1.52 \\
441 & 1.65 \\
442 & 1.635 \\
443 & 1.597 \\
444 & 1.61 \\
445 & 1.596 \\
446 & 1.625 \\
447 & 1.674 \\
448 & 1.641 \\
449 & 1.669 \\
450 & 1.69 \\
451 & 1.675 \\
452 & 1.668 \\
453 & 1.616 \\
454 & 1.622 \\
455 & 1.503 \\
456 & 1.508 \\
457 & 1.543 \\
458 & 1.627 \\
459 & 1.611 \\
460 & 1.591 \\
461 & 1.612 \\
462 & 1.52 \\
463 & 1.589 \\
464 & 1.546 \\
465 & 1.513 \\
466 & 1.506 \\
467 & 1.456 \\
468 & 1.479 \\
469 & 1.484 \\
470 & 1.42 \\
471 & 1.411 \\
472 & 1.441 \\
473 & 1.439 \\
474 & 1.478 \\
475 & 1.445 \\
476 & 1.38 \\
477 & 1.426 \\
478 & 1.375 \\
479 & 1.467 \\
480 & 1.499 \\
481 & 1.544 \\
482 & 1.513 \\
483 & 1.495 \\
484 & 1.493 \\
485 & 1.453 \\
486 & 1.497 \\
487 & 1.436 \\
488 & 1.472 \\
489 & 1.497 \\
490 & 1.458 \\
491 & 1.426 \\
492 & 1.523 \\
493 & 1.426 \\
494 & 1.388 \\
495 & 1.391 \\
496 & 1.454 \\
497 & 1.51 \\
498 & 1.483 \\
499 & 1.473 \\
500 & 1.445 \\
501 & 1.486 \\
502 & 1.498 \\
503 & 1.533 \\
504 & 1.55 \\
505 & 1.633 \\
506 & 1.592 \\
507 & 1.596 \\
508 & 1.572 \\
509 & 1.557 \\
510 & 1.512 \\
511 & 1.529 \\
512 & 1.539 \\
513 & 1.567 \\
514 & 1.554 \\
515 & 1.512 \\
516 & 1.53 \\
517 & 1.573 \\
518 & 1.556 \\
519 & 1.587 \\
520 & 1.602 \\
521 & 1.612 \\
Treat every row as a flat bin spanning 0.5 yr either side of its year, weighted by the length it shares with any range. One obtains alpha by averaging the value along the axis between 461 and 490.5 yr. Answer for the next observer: 1.48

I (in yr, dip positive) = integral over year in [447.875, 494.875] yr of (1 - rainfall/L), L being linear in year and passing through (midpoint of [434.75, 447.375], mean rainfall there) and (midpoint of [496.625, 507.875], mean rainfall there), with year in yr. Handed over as 1.1 yr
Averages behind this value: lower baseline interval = 1.56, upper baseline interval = 1.53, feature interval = 1.51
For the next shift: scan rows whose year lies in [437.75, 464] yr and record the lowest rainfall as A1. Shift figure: 1.477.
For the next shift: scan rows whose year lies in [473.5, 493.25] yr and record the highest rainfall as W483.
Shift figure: 1.544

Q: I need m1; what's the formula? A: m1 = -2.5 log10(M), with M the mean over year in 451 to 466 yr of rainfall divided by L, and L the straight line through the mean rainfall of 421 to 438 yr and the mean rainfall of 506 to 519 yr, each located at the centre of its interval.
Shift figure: -0.12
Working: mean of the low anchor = 1.34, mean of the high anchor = 1.55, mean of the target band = 1.58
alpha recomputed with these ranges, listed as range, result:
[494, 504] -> 1.47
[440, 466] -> 1.6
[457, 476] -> 1.51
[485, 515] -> 1.5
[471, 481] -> 1.44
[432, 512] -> 1.52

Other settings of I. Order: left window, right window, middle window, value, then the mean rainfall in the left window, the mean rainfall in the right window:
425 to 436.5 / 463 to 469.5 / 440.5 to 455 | -2.23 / 1.34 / 1.5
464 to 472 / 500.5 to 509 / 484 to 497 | 0.58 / 1.47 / 1.56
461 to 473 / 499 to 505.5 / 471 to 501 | 0.95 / 1.49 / 1.52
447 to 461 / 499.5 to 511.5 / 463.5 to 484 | 1.55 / 1.61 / 1.54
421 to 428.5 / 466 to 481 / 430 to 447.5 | -2.55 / 1.26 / 1.45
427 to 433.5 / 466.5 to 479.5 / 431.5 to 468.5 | -4.83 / 1.33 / 1.44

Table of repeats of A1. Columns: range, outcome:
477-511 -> 1.375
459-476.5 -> 1.38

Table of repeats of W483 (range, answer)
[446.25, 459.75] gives 1.69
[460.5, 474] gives 1.612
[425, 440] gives 1.529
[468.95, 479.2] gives 1.484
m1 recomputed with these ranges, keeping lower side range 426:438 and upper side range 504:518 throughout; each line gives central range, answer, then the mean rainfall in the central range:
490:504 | 0.04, 1.47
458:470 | -0.07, 1.54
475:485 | 0.01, 1.46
